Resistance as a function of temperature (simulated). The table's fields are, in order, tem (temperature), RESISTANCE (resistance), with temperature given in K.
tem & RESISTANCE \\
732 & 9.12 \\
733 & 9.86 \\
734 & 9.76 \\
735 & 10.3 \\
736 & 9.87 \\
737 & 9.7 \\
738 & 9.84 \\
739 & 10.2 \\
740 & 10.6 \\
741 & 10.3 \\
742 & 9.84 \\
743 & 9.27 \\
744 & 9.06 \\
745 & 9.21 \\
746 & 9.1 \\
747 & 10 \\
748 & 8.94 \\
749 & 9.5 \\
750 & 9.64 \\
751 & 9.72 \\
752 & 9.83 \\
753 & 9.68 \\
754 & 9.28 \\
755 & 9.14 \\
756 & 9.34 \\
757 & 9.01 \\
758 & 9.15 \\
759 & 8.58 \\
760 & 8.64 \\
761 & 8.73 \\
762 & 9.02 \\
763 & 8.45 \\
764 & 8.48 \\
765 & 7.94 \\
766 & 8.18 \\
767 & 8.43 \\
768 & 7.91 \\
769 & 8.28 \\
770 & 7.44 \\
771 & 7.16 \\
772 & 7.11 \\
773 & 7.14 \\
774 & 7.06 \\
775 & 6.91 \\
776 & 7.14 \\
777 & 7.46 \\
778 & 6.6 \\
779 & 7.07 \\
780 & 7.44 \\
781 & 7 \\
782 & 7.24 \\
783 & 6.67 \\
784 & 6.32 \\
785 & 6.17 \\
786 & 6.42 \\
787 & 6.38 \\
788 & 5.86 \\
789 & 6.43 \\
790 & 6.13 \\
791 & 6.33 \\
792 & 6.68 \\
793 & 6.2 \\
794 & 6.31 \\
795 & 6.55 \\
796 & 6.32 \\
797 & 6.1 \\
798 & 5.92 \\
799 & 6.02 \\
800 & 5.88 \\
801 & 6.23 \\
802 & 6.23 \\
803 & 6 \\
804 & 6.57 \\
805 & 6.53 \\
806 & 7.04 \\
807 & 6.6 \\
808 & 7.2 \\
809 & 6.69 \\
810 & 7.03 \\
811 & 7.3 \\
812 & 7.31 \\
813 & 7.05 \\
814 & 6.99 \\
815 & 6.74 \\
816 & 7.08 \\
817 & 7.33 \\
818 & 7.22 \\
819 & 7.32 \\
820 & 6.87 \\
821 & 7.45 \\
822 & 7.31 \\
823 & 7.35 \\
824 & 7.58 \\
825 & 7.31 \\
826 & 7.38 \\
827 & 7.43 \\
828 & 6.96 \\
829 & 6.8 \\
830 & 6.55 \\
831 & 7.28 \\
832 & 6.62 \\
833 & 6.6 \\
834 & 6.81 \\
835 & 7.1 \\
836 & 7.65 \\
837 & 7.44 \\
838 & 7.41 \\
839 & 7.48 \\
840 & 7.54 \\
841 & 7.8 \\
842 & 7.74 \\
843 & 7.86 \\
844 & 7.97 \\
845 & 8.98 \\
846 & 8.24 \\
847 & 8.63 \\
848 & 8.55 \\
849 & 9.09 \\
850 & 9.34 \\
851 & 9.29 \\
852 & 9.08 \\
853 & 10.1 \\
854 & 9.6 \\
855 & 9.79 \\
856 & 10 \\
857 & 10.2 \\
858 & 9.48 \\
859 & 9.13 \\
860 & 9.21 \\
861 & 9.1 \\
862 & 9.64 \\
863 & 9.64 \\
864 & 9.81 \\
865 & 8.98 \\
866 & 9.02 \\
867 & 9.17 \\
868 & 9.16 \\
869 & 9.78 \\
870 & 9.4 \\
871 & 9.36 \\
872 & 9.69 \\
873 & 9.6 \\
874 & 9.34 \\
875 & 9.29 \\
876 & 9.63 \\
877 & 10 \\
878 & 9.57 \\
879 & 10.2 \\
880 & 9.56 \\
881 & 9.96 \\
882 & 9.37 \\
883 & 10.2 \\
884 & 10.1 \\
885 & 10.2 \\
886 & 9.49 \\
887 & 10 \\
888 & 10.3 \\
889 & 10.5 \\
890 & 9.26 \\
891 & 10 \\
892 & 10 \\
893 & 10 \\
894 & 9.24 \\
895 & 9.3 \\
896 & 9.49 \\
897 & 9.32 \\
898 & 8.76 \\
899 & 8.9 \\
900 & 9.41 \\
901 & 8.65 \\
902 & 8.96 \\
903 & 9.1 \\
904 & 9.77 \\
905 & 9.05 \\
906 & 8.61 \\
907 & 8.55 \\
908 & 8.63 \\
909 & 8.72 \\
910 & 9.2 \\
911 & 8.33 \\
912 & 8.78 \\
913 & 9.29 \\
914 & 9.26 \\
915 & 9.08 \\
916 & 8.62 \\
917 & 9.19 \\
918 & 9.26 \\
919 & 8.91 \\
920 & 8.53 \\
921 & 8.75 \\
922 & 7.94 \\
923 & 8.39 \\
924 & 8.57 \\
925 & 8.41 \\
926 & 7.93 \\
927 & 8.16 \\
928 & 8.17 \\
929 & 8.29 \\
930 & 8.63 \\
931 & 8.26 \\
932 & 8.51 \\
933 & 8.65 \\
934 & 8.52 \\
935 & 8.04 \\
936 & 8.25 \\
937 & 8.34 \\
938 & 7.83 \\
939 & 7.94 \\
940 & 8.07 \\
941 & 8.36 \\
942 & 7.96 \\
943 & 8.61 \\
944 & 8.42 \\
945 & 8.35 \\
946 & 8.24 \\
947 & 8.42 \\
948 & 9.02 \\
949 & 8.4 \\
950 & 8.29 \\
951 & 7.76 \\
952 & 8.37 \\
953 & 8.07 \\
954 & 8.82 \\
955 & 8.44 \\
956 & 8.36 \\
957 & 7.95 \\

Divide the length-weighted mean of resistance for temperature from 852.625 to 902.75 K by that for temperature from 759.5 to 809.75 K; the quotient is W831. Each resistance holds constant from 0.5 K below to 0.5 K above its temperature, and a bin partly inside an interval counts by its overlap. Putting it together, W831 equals 1.4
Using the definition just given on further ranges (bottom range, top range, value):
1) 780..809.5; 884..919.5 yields 1.44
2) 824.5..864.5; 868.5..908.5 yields 1.14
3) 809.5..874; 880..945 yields 1.09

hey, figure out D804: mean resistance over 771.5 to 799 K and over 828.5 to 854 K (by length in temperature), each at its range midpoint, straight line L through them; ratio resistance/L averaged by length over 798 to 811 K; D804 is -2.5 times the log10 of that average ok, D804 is 0.09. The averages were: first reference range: 6.62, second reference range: 7.95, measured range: 6.51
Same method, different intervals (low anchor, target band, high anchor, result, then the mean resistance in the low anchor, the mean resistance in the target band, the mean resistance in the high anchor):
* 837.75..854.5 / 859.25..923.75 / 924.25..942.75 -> -0.114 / 8.53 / 9.32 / 8.25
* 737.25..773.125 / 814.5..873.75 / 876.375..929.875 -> 0.100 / 8.97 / 8.29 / 9.17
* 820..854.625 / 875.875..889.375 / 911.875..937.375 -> -0.207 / 7.83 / 9.94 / 8.56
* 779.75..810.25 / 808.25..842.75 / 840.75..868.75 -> 0.086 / 6.45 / 7.2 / 9.11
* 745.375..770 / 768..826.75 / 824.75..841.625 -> 0.170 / 8.93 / 6.83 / 7.19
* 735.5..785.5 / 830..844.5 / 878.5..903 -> 0.239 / 8.5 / 7.35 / 9.62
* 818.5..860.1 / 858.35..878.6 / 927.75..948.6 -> -0.161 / 8.04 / 9.43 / 8.33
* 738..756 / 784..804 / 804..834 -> 0.263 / 9.61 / 6.23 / 7.05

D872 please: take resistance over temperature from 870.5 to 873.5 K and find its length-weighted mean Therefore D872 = 9.55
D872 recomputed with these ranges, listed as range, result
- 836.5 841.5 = 7.53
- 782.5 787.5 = 6.39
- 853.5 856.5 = 9.8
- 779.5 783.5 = 7.09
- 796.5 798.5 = 6.01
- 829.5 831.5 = 6.92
